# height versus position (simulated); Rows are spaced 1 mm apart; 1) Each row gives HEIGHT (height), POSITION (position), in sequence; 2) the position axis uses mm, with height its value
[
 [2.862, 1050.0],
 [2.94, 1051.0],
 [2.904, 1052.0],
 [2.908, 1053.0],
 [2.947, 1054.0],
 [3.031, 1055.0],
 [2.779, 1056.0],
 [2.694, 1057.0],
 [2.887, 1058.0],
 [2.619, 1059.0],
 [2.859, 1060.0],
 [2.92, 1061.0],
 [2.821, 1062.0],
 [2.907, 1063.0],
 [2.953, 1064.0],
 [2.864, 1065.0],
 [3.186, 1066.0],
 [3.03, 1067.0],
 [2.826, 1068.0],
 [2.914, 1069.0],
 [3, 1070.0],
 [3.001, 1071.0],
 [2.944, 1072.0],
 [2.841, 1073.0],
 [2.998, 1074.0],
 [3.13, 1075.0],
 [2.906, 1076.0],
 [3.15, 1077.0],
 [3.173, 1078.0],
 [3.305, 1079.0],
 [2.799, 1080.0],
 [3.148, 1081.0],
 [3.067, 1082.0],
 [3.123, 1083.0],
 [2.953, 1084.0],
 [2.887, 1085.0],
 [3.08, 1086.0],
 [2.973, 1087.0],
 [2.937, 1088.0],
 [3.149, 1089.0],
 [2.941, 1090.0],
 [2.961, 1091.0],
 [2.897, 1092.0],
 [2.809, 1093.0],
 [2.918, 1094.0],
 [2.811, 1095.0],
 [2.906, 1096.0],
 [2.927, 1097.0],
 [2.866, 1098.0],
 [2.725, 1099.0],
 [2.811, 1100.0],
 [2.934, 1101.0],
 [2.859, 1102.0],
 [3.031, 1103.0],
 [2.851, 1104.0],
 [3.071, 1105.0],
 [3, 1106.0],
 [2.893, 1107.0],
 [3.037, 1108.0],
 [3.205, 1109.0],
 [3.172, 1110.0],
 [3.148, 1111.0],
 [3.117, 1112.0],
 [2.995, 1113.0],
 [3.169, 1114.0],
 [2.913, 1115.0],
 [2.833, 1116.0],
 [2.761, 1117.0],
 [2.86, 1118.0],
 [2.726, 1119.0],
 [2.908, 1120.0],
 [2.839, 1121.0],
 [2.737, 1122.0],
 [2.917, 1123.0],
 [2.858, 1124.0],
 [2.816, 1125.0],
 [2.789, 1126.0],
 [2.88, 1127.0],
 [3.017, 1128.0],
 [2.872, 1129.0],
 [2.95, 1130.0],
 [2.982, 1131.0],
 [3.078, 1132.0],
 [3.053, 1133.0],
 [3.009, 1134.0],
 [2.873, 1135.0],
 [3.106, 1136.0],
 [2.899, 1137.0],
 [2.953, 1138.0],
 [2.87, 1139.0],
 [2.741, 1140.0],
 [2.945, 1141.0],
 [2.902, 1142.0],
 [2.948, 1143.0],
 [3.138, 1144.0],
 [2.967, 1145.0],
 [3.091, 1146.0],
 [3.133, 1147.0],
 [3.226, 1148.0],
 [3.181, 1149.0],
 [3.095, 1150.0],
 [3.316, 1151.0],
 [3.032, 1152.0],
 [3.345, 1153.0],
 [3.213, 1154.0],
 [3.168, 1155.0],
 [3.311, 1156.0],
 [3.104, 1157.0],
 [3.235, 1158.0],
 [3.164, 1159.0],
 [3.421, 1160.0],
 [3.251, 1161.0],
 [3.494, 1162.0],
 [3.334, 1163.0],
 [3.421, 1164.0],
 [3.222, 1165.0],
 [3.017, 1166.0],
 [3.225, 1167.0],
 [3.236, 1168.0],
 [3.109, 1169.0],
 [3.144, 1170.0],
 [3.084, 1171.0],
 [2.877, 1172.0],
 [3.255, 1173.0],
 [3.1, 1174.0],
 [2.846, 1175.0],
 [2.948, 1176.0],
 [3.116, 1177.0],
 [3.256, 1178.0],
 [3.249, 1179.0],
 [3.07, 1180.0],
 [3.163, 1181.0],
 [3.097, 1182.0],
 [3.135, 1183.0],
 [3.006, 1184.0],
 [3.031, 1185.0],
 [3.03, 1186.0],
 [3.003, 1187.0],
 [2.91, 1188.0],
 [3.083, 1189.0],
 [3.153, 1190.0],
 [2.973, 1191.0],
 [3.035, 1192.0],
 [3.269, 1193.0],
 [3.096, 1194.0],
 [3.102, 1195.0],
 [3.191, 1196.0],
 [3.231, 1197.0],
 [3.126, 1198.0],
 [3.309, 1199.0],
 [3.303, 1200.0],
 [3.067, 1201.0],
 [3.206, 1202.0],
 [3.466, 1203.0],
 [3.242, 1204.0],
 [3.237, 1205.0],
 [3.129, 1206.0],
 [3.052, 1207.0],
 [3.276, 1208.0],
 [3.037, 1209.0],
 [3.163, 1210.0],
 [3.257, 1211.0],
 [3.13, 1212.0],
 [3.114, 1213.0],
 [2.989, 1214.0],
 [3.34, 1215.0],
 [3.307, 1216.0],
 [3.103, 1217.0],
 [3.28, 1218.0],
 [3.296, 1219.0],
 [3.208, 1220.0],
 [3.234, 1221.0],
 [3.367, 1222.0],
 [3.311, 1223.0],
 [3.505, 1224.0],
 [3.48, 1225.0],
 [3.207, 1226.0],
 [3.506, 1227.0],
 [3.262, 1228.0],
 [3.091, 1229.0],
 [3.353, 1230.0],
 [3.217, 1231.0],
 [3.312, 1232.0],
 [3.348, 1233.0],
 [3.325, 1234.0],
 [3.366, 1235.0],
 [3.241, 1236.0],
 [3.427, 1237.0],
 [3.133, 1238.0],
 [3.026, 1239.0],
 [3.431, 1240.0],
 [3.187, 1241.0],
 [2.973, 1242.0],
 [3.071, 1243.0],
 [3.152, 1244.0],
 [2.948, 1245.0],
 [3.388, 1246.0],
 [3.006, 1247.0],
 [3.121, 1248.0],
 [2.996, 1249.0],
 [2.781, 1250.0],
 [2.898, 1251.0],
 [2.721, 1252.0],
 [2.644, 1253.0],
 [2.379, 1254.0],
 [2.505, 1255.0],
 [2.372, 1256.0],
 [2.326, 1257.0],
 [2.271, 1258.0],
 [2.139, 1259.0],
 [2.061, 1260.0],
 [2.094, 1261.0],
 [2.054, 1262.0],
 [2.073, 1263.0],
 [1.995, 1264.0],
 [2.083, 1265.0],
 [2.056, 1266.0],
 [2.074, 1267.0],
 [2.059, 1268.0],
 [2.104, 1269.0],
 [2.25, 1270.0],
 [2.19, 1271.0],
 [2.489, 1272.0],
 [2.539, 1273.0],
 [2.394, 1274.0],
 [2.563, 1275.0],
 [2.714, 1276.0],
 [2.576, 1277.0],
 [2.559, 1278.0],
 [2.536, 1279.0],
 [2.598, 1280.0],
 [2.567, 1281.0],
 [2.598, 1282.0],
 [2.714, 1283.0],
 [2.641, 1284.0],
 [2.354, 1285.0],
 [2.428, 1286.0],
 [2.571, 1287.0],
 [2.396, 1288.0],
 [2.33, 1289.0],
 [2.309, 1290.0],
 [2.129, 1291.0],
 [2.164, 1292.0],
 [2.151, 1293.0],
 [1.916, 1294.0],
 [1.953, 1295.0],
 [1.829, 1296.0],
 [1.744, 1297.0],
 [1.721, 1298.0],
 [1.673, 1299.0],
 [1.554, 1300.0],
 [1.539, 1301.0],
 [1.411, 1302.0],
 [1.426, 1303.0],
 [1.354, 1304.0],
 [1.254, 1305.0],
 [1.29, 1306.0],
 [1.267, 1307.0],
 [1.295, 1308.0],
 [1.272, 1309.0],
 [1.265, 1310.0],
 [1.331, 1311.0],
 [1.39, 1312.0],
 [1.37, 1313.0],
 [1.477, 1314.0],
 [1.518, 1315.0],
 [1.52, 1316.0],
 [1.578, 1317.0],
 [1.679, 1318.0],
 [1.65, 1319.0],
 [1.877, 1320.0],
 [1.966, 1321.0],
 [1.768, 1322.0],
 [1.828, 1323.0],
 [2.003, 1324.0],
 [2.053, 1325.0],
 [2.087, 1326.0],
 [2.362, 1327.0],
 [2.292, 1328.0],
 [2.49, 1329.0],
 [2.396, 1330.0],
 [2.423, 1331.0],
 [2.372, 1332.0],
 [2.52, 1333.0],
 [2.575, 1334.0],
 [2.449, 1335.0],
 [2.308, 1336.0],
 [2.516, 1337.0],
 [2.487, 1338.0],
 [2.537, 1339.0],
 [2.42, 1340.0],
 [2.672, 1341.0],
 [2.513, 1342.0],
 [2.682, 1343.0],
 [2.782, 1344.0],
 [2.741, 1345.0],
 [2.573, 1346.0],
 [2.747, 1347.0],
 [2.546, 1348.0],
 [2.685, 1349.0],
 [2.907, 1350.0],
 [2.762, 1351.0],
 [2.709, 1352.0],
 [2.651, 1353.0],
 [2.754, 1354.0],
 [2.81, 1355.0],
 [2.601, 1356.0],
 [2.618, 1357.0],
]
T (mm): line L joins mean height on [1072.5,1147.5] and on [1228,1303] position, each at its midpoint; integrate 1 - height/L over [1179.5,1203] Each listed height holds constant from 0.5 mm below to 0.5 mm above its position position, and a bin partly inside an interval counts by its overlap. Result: -3.3 mm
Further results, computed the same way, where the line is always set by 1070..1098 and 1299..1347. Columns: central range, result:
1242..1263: -3.4 mm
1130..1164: -4.9 mm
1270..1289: -3.2 mm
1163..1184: -4.2 mm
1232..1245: -5.0 mm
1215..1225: -3.7 mm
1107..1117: -0.6 mm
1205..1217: -3.5 mm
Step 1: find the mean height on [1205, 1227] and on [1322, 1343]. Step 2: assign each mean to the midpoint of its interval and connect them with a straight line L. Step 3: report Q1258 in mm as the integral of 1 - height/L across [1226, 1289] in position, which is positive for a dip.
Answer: 5.0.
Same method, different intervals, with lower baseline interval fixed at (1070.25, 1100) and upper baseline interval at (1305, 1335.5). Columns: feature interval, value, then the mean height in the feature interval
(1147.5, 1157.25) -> -2.0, 3.2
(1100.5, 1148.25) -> -3.0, 2.96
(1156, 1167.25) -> -2.9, 3.27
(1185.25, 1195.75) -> -2.6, 3.07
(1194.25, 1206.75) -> -4.1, 3.21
